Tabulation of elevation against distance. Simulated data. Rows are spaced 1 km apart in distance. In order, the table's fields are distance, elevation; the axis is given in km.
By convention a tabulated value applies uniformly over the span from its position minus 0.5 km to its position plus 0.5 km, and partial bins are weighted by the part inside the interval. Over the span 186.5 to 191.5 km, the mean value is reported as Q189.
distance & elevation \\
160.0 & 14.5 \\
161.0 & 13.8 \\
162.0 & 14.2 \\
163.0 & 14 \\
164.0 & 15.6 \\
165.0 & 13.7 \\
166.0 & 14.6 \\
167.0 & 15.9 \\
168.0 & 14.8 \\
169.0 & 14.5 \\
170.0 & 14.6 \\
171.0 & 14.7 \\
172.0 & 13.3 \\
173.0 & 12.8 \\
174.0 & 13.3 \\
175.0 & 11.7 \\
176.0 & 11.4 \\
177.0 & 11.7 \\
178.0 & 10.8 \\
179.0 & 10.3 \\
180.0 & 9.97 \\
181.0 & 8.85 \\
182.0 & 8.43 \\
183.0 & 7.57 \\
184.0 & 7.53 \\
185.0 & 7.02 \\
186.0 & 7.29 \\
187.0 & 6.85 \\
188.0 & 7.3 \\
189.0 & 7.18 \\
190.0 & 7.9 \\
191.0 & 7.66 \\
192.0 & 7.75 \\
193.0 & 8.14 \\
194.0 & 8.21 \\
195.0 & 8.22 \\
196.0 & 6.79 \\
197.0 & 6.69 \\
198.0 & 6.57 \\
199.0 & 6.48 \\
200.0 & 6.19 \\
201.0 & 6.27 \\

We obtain 7.38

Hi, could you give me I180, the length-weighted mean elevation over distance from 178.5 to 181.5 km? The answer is 9.71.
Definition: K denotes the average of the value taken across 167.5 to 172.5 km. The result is 14.4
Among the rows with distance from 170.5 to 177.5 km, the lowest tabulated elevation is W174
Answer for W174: 11.4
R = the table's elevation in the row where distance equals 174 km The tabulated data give 13.3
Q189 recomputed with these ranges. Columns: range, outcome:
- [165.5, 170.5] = 14.9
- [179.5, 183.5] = 8.71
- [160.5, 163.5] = 14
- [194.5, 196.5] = 7.51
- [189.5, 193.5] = 7.86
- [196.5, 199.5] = 6.58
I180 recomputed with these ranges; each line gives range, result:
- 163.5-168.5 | 14.9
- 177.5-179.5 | 10.6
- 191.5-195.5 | 8.08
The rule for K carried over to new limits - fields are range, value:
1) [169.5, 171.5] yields 14.6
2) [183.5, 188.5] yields 7.2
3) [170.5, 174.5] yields 13.5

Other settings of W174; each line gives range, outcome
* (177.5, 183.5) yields 7.57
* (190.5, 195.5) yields 7.66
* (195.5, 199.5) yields 6.48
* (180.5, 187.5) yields 6.85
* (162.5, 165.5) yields 13.7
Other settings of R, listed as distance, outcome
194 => 8.21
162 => 14.2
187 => 6.85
